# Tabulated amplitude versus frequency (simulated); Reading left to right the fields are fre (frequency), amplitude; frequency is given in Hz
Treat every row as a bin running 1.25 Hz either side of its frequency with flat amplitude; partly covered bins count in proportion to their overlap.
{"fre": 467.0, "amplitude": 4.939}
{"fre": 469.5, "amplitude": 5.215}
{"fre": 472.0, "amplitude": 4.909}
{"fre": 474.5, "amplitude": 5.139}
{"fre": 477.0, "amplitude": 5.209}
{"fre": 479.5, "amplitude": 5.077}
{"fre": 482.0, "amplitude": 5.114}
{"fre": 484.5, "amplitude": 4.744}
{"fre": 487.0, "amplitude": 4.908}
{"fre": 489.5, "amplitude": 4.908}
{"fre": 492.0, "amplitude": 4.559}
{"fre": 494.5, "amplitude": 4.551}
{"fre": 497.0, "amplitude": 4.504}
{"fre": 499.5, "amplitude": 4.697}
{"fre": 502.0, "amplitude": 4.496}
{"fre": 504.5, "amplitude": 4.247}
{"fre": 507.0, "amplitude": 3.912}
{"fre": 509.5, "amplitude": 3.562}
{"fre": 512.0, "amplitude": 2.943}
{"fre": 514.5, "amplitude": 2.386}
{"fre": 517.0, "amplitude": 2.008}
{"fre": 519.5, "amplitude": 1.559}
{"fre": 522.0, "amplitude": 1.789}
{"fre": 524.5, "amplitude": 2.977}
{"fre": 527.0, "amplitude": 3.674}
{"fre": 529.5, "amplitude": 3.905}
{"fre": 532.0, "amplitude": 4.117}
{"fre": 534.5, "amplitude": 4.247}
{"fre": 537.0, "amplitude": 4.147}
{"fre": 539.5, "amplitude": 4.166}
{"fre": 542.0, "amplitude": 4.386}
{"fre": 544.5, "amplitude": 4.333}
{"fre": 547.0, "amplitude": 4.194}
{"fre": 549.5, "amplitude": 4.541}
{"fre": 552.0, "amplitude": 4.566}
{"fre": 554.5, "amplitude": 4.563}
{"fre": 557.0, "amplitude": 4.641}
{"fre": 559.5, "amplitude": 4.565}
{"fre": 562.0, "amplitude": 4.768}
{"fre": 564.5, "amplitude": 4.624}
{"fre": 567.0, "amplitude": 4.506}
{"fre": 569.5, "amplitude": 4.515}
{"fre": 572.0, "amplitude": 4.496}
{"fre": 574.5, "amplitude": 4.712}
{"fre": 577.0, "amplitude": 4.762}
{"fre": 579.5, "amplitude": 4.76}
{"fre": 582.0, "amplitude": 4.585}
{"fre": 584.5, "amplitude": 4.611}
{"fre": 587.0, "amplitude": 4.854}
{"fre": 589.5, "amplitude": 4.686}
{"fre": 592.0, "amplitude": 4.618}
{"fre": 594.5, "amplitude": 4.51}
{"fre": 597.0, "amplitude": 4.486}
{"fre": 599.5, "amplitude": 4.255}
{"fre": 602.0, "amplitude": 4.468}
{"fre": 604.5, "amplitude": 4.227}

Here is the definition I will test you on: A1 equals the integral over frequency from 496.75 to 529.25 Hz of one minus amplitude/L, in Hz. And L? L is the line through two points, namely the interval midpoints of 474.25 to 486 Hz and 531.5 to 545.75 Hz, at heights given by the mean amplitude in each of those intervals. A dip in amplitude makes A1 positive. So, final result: 9.47 Hz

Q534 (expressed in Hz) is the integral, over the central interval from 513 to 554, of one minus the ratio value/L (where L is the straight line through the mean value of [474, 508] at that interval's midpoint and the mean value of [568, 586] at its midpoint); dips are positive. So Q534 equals 9.62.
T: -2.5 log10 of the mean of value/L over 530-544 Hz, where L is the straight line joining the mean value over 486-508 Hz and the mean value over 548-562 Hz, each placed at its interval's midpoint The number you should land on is 0.09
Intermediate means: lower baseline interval 4.53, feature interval 4.2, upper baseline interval 4.59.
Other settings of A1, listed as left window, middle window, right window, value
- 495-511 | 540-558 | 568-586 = 0.1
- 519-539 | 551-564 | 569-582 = -1.4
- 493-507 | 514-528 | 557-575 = 6.6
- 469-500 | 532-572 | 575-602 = 2.2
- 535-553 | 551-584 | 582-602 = -1.3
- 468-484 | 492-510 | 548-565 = 2.2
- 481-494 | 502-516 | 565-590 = 3.8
